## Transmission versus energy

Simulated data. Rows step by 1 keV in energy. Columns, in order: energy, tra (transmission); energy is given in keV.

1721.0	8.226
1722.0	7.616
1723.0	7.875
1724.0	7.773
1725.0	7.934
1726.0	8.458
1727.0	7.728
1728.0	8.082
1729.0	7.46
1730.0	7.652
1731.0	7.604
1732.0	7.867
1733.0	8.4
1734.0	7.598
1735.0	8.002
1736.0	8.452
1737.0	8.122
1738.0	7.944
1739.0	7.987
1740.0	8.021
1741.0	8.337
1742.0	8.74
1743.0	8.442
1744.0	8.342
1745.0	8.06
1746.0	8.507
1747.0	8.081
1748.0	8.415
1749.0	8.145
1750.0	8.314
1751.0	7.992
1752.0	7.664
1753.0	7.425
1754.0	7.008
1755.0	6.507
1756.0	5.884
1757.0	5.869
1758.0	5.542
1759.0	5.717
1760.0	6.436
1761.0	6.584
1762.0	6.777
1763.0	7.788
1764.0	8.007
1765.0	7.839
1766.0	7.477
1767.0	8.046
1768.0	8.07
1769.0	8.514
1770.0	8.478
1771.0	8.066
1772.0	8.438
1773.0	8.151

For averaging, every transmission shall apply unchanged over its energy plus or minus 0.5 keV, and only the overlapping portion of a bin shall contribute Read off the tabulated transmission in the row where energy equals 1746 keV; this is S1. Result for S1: 8.507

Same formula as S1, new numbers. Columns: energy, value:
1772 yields 8.438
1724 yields 7.773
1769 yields 8.514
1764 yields 8.007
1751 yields 7.992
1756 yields 5.884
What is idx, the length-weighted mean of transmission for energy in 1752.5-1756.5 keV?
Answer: 6.71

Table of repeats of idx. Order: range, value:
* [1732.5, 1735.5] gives 8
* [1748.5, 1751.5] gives 8.15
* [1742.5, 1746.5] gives 8.34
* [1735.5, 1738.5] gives 8.17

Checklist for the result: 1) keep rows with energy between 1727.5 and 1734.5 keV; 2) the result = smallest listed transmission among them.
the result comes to 7.46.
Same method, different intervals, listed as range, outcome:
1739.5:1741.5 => 8.021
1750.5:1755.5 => 6.507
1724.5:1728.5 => 7.728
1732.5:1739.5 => 7.598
